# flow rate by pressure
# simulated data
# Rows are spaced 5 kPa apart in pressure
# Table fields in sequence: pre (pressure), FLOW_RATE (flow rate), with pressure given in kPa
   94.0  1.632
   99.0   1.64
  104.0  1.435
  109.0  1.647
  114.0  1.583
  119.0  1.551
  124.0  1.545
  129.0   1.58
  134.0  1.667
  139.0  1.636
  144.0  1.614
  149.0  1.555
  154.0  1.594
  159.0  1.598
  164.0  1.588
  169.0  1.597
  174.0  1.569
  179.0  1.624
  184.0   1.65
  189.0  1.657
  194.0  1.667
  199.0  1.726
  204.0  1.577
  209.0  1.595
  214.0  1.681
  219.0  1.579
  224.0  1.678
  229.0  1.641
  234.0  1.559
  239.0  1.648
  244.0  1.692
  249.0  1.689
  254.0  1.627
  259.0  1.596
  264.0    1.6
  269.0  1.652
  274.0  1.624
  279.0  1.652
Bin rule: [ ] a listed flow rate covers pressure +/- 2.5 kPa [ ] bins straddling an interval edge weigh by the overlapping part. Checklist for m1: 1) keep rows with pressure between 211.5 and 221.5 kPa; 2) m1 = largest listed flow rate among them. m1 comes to 1.681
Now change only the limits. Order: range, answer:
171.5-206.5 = 1.726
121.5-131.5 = 1.58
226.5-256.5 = 1.692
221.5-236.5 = 1.678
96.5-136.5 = 1.667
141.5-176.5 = 1.614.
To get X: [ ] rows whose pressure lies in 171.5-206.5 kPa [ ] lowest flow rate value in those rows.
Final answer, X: 1.569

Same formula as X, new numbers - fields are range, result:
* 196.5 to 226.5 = 1.577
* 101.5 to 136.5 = 1.435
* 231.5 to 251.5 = 1.559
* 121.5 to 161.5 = 1.545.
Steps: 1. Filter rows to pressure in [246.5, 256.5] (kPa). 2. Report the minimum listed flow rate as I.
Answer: 1.627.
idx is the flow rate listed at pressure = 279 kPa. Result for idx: 1.652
